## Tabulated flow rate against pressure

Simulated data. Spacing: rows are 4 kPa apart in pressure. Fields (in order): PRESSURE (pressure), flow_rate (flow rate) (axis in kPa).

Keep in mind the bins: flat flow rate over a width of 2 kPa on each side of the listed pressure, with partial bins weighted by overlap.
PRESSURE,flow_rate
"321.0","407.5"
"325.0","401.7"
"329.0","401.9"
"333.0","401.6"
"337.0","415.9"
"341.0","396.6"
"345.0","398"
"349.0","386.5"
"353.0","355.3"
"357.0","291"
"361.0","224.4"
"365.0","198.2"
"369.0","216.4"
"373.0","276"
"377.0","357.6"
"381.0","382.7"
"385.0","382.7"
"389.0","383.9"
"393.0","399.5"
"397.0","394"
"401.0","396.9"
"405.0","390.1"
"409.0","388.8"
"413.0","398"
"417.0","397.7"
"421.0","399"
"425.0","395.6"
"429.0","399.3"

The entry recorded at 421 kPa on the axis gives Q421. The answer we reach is 399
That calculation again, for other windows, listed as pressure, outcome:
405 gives 390.1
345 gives 398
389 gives 383.9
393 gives 399.5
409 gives 388.8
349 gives 386.5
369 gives 216.4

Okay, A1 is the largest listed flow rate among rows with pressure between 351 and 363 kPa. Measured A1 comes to 355.3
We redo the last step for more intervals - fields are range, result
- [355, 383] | 382.7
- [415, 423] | 399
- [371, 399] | 399.5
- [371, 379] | 357.6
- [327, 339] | 415.9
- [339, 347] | 398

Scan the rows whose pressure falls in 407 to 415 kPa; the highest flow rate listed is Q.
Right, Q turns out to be 398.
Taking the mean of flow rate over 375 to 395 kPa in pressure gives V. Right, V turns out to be 381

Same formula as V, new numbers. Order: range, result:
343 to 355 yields 380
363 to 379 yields 262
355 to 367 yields 238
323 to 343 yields 404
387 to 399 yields 392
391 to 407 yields 395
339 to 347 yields 397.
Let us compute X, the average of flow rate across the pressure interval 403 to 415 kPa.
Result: 392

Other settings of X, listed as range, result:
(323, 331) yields 402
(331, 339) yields 409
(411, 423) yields 398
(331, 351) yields 400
